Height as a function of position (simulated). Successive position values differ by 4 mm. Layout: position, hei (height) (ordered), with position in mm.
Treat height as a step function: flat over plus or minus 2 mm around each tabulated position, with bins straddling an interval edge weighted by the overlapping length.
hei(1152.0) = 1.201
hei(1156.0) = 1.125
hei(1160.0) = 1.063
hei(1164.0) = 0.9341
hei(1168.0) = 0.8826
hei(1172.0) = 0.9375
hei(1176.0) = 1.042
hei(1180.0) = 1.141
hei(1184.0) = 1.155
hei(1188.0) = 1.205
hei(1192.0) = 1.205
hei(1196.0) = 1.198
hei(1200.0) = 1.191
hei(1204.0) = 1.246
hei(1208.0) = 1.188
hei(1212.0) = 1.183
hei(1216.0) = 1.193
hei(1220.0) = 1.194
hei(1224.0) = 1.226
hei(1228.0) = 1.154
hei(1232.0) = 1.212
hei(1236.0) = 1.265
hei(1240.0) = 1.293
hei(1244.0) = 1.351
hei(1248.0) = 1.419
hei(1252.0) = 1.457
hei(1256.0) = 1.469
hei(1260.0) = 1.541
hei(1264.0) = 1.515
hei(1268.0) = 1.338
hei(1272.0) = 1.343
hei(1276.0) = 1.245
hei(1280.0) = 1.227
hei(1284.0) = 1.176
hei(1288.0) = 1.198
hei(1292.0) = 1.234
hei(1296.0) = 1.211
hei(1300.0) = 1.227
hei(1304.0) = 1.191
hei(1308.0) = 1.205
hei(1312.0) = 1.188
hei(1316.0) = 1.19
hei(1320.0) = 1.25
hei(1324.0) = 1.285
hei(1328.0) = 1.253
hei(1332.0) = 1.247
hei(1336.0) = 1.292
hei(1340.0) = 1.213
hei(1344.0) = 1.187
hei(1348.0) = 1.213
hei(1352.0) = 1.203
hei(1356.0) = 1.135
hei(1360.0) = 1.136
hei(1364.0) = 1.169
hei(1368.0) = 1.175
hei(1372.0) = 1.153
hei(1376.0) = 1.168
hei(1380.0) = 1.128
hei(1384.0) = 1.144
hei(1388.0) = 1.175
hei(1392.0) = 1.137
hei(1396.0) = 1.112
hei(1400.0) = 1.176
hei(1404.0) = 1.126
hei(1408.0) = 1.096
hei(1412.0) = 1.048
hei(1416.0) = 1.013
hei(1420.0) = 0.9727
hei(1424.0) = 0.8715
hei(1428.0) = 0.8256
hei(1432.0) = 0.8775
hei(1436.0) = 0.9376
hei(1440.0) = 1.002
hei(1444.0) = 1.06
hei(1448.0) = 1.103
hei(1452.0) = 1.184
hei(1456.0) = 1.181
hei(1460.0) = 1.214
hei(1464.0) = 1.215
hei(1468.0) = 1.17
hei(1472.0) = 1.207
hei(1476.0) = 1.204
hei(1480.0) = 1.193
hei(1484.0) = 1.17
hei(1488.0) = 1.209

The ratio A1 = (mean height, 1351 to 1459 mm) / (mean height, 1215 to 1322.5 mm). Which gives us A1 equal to 0.8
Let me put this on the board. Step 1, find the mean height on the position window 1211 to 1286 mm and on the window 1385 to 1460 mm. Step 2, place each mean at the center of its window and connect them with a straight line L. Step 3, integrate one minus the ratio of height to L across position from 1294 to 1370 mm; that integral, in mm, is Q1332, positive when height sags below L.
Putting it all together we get -1.5 mm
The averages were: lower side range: 1.31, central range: 1.21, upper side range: 1.06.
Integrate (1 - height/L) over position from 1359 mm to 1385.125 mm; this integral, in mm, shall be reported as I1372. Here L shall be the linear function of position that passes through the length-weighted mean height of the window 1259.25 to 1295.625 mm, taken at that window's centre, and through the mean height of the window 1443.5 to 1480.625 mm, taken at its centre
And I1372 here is 1.8 mm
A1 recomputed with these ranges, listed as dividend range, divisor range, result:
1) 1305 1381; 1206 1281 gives 0.92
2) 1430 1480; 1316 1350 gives 0.90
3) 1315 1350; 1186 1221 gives 1.03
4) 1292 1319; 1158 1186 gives 1.18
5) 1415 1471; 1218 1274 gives 0.78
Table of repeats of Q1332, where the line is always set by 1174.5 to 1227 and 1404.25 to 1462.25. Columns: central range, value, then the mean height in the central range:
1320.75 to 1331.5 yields -1.6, 1.26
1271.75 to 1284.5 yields -1.2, 1.24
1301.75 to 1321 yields -1.6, 1.2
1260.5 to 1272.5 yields -3.0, 1.42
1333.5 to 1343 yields -1.3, 1.25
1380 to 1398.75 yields -1.4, 1.14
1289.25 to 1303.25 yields -1.2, 1.22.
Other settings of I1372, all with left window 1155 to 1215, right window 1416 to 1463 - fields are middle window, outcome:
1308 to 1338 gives -4.94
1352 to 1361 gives -0.82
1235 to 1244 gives -1.66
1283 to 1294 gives -1.30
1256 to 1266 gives -3.94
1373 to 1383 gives -0.97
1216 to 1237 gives -2.03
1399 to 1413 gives -1.01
